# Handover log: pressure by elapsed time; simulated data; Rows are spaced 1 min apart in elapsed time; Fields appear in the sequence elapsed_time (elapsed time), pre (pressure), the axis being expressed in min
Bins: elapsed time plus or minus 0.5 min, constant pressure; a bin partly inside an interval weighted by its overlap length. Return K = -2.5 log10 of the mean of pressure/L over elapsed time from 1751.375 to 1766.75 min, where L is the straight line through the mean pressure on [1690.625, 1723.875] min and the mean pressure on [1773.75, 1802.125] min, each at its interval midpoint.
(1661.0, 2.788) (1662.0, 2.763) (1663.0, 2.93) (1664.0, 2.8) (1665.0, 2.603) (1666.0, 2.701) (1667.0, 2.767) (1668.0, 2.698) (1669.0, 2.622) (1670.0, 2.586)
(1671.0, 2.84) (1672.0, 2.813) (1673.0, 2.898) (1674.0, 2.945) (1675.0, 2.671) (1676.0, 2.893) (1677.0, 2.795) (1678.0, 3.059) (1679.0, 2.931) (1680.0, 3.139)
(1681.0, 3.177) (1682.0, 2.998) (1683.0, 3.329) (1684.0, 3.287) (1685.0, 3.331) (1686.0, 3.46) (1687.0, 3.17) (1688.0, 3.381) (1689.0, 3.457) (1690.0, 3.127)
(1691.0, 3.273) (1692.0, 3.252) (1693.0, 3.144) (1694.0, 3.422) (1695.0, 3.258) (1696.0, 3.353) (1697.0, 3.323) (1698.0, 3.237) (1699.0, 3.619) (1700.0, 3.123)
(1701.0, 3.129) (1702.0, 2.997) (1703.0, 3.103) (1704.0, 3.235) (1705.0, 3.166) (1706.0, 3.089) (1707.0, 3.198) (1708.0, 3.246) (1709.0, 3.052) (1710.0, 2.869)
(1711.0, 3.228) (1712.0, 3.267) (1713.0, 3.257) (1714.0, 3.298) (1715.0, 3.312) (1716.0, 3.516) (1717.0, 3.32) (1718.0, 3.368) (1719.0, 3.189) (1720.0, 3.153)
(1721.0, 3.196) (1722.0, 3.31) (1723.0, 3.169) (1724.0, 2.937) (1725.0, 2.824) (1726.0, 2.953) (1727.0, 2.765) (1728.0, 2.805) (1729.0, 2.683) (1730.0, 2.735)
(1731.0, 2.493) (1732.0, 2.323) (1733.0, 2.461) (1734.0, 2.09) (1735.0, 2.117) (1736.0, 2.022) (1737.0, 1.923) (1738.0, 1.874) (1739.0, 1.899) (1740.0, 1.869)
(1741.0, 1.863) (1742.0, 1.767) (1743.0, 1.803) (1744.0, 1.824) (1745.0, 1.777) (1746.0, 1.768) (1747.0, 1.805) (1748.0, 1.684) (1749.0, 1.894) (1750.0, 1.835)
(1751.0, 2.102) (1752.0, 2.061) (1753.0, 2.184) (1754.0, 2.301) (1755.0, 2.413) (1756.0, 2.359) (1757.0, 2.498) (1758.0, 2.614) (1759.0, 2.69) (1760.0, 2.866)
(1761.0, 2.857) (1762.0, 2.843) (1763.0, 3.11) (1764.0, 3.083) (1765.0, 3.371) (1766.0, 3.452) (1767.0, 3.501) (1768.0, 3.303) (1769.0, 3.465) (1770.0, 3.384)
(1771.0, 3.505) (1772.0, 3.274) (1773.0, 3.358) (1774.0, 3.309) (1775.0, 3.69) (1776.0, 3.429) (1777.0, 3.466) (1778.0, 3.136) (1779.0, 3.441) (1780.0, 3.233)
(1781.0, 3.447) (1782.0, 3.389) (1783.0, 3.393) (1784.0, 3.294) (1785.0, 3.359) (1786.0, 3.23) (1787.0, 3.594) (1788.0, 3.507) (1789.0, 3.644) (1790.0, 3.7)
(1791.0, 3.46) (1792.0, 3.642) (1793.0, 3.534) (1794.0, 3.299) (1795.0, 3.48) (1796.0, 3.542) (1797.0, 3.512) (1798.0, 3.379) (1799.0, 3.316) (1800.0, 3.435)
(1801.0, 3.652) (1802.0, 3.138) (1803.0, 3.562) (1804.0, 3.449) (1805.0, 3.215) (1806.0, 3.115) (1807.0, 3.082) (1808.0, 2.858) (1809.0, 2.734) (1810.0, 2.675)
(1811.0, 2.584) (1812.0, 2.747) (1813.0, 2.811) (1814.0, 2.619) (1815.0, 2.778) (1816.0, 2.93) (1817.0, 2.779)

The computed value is 0.23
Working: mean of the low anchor 3.23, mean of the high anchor 3.44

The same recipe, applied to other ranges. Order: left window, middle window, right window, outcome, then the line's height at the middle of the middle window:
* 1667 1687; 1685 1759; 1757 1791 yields 0.132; 3.12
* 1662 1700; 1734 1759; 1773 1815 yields 0.494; 3.19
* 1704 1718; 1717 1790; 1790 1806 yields 0.198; 3.33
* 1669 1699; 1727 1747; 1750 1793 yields 0.423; 3.13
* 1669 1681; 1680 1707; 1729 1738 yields -0.207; 2.68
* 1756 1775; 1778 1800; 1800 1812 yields -0.109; 3.11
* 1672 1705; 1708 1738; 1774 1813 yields 0.122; 3.22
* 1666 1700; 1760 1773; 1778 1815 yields -0.009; 3.22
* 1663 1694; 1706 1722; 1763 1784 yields -0.028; 3.15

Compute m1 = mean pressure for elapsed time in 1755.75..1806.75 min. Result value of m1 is 3.31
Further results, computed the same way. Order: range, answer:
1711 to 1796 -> 2.87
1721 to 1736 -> 2.68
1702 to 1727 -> 3.17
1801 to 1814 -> 3.01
